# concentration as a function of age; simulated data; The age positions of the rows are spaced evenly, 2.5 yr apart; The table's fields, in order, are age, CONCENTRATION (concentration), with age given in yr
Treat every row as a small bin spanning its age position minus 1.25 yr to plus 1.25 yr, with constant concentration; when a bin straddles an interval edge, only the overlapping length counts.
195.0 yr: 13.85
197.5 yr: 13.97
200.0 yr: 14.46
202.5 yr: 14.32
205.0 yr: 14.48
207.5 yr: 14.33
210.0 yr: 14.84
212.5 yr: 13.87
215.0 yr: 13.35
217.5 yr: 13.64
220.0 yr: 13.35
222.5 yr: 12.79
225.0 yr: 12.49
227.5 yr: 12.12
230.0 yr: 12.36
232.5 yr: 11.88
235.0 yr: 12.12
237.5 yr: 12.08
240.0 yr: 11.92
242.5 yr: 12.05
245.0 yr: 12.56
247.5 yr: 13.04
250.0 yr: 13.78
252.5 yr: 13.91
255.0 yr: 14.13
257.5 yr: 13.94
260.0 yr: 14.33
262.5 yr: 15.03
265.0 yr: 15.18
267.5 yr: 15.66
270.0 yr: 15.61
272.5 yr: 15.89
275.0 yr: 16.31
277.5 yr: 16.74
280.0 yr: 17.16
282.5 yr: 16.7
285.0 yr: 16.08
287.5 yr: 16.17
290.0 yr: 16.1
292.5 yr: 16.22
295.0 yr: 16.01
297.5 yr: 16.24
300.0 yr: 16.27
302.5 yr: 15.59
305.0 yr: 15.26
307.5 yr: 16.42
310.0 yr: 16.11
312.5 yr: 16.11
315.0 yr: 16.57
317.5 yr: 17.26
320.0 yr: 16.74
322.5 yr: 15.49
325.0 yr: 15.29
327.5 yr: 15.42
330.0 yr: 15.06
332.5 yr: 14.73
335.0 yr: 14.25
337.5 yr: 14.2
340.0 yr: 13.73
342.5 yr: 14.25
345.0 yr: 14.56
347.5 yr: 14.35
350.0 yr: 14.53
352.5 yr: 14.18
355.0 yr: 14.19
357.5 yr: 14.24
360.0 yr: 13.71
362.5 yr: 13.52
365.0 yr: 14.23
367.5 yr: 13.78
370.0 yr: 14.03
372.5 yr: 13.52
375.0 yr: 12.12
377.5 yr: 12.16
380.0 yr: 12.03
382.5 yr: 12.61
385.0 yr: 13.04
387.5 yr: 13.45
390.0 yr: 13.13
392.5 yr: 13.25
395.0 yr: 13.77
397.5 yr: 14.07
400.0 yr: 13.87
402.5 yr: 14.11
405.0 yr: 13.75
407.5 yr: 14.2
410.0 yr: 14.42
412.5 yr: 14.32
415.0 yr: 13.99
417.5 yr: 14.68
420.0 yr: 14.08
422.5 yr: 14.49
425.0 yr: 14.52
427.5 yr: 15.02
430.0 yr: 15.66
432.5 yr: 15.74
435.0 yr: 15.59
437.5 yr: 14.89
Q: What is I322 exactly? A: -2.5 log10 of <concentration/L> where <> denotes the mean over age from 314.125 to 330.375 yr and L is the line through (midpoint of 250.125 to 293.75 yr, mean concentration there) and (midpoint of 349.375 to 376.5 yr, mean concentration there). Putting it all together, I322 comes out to -0.10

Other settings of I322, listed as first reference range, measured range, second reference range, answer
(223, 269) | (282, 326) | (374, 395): -0.230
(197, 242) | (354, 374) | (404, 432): 0.021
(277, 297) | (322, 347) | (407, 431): 0.075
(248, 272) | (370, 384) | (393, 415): 0.122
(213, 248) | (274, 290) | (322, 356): -0.216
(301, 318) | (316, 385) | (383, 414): 0.063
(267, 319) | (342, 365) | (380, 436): 0.070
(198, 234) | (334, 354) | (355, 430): -0.045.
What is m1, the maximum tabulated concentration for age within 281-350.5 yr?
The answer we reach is 17.26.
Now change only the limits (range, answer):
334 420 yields 14.68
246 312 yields 17.16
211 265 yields 15.18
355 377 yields 14.24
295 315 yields 16.57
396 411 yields 14.42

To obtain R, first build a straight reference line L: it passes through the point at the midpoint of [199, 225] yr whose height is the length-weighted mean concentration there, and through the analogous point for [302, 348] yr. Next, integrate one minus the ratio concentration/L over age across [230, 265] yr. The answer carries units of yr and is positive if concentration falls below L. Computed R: 2.83 yr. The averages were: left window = 13.9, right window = 15.3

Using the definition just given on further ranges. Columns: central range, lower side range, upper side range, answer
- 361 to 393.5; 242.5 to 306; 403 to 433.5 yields 3.6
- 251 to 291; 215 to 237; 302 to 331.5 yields -3.5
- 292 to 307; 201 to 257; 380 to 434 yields -2.7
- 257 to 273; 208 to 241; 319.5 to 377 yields -2.1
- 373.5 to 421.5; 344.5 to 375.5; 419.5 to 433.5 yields 3.3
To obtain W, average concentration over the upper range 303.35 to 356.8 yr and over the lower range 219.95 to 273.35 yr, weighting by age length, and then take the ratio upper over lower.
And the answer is 1.13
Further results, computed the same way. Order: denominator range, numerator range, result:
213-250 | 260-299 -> 1.27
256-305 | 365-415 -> 0.85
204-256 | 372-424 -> 1.04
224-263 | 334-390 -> 1.05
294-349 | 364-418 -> 0.88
